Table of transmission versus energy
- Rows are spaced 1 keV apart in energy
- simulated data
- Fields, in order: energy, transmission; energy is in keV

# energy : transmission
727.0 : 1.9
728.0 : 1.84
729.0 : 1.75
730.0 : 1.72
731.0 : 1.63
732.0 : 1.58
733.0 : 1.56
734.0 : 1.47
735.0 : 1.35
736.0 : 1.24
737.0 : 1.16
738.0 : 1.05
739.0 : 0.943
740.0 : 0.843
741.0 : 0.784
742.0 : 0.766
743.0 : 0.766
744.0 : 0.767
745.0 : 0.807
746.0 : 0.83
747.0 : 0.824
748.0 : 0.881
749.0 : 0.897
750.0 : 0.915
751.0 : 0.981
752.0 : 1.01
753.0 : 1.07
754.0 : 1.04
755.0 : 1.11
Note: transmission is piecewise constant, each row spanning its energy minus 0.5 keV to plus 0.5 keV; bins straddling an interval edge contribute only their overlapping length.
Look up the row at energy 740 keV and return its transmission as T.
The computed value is 0.843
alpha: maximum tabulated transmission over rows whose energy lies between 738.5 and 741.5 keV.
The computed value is 0.943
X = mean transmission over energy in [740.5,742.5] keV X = 0.775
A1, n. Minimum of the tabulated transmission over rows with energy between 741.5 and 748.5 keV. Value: 0.766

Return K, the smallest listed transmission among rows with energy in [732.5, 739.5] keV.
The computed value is 0.943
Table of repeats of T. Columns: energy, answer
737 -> 1.16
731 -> 1.63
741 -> 0.784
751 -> 0.981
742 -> 0.766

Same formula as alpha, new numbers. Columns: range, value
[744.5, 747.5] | 0.83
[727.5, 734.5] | 1.84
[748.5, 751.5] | 0.981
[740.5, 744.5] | 0.784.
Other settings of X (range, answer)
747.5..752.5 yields 0.937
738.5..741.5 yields 0.857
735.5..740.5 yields 1.05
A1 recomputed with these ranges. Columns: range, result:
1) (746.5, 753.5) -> 0.824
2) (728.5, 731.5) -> 1.63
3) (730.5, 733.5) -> 1.56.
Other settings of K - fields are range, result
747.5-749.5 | 0.881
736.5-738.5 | 1.05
